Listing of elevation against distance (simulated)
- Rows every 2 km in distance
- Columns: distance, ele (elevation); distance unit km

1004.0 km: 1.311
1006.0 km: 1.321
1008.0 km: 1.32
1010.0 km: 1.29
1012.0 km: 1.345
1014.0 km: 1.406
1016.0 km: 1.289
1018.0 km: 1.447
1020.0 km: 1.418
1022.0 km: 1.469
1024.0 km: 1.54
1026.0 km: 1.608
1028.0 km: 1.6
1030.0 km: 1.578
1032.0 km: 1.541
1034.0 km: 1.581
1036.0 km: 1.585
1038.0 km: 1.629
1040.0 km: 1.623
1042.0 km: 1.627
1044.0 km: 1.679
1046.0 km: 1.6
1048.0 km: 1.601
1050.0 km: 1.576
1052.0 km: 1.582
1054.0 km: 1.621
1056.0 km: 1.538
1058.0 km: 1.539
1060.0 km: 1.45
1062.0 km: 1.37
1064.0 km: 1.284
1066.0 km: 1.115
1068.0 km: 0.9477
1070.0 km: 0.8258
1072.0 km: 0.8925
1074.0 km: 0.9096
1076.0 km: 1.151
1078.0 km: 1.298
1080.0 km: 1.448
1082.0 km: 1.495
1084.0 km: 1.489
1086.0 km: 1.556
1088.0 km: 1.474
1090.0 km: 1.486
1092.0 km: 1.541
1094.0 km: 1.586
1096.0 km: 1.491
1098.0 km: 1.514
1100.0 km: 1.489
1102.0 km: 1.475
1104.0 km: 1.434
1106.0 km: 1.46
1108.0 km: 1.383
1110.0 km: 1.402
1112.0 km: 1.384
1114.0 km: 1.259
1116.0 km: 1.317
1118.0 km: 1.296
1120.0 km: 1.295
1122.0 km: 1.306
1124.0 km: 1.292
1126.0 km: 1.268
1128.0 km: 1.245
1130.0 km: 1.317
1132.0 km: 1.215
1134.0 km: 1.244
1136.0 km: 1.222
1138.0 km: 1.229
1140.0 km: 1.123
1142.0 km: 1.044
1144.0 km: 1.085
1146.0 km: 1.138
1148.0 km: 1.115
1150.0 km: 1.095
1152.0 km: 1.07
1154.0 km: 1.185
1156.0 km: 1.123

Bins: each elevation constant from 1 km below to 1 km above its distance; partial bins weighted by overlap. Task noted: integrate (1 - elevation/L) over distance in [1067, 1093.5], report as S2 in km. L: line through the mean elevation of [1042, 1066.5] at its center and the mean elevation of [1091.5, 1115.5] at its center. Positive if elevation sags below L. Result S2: 3.6 km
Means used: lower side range 1.51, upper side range 1.45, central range 1.28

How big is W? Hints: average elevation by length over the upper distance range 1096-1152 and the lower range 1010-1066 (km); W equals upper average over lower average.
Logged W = 0.85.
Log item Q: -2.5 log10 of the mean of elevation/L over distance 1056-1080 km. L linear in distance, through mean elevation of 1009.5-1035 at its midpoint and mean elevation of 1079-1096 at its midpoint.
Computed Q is 0.25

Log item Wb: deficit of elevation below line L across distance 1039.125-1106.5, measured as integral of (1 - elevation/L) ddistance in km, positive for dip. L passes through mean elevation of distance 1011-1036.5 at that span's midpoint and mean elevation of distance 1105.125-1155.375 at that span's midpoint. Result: -2.1 km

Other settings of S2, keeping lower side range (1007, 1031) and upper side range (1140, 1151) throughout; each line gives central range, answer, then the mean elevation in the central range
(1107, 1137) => -3.46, 1.3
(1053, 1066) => -1.04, 1.44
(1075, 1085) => -0.79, 1.38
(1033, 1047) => -2.35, 1.62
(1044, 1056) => -2.12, 1.6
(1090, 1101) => -2.55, 1.52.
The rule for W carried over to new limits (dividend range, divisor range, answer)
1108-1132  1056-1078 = 1.11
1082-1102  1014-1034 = 1.01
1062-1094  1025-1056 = 0.80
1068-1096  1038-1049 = 0.81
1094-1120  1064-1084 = 1.23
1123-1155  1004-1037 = 0.81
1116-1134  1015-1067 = 0.84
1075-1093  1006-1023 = 1.05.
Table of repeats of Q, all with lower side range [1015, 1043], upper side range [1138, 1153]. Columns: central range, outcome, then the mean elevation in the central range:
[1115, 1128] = -0.086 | 1.29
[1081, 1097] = -0.154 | 1.51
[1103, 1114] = -0.129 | 1.4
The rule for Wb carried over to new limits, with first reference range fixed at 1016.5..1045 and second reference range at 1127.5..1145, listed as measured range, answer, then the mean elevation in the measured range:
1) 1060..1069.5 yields 1.67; 1.19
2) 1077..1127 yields -4.06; 1.42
